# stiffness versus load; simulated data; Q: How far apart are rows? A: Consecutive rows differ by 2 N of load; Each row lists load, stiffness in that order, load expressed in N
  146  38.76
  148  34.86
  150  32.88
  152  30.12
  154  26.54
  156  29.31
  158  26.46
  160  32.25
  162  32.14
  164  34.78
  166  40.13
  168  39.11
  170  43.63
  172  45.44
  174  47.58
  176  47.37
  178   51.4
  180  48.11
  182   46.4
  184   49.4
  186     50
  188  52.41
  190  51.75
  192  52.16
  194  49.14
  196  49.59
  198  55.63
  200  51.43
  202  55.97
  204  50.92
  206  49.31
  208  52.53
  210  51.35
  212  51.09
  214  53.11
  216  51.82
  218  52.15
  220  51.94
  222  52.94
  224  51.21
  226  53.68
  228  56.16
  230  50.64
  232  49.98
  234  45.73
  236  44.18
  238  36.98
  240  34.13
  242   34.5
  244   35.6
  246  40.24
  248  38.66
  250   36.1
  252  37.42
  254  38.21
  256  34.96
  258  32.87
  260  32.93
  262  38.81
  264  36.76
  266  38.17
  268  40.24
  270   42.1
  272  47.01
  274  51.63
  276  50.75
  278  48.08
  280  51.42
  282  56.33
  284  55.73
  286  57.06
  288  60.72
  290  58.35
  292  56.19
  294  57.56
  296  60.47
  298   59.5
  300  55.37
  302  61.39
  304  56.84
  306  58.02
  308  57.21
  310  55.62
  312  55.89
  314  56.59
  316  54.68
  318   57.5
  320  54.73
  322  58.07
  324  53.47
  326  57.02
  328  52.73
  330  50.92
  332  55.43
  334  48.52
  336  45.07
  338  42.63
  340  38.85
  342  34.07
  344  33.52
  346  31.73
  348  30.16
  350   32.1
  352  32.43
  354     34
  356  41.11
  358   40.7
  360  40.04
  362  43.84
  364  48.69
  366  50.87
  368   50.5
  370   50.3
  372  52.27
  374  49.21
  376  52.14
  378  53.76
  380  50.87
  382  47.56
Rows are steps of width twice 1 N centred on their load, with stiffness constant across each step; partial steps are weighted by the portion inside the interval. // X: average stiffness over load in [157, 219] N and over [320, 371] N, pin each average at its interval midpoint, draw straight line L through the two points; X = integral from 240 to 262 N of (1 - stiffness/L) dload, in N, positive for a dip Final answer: 4.7 N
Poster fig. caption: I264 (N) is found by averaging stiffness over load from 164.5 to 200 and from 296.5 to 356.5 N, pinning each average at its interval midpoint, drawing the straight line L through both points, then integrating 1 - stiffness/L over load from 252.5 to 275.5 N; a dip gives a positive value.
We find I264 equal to 4.2 N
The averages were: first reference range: 48.1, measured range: 39.6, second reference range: 48.7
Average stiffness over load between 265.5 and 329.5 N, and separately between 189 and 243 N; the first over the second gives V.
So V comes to 1.10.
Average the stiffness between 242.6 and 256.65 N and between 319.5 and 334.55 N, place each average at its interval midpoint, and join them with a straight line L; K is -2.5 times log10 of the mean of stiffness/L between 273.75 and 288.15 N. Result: -0.214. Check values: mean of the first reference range 37.3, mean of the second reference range 54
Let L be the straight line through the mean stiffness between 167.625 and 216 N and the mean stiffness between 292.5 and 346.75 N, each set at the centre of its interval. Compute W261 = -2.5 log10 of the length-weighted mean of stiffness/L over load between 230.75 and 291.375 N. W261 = 0.17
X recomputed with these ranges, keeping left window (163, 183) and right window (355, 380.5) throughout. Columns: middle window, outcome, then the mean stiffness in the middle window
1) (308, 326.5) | -3.5 N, 56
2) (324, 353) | 3.2 N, 42.2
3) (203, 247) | -2.3 N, 47.7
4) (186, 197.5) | -1.6 N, 51.1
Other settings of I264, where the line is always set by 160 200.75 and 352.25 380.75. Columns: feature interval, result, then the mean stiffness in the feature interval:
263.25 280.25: 0.6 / 45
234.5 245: 2.0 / 37.5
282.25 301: -4.5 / 57.8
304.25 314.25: -2.2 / 56.7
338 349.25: 2.9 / 34.4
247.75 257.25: 2.0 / 36.8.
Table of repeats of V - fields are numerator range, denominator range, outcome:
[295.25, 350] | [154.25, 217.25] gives 1.09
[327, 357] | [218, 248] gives 0.88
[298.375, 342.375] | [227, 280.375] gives 1.28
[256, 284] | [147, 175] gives 1.24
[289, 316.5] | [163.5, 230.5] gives 1.15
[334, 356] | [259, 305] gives 0.71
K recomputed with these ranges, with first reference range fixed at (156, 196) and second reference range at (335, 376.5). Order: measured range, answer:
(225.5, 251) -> 0.01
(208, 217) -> -0.19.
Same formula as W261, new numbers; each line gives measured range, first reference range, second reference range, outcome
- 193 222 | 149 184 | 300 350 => -0.240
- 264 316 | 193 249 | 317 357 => -0.171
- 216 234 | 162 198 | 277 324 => -0.032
